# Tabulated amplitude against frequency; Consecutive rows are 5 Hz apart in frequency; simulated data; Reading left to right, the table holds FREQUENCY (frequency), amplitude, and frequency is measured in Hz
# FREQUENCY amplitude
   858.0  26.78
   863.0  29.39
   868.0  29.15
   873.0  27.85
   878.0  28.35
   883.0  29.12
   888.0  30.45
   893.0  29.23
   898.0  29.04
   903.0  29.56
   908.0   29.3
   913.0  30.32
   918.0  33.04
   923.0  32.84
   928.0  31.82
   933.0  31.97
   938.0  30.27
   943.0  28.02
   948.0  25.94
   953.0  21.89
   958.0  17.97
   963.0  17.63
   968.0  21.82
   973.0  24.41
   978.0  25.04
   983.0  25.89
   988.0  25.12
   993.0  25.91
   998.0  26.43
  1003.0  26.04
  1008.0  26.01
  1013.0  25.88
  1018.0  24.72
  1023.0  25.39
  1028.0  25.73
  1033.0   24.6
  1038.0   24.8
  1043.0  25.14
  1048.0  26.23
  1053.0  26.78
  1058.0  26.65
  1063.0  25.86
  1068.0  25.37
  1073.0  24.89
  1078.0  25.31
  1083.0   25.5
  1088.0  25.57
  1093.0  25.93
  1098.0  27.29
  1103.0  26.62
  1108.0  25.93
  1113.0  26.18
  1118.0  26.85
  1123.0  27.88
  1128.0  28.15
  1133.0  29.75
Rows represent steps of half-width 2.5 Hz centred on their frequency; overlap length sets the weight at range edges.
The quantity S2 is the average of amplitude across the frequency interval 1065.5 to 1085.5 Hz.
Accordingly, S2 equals 25.3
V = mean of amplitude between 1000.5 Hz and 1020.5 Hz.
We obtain 25.7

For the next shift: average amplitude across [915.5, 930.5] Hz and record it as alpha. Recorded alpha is 32.6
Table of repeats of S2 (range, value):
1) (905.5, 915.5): 29.8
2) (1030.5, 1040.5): 24.7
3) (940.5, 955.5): 25.3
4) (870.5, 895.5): 29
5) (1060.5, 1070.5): 25.6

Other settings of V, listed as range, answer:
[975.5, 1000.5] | 25.7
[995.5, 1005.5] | 26.2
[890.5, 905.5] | 29.3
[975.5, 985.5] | 25.5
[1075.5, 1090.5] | 25.5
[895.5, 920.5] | 30.3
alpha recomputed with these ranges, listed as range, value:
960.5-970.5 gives 19.7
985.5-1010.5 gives 25.9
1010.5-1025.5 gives 25.3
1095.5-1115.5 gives 26.5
